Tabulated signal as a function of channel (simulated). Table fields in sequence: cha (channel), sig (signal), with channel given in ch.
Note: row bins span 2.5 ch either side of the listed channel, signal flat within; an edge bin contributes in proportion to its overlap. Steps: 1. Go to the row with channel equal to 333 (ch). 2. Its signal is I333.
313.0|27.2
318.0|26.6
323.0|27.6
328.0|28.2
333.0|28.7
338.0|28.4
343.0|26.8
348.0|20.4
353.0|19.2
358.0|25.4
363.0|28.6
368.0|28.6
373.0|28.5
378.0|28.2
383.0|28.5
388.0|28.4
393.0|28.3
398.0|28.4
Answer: 28.7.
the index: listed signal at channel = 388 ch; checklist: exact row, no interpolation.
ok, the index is 28.4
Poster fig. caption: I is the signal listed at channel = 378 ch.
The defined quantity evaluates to 28.2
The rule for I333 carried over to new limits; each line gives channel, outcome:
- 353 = 19.2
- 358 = 25.4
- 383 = 28.5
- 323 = 27.6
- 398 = 28.4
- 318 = 26.6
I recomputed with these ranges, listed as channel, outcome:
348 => 20.4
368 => 28.6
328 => 28.2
